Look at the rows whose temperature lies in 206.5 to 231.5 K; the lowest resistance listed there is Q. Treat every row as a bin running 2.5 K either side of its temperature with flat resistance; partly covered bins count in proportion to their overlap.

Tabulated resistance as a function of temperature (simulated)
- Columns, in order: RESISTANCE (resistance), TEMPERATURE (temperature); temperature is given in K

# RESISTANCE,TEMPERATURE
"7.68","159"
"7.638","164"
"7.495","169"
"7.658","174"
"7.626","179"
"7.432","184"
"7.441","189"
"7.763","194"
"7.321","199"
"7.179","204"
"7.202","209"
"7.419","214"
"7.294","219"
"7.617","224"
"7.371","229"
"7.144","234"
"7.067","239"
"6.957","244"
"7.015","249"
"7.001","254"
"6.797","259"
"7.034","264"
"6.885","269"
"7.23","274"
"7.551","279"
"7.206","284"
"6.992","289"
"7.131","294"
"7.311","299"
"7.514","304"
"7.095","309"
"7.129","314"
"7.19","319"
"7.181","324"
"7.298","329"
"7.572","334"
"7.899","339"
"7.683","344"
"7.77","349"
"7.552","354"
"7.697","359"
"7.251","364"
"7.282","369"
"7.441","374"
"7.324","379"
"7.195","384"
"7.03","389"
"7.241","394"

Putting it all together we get 7.202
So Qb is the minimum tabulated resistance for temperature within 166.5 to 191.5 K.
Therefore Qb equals 7.432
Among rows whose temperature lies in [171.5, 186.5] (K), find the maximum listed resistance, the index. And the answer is 7.658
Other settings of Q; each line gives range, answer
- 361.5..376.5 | 7.251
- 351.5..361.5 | 7.552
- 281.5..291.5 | 6.992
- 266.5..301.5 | 6.885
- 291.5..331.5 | 7.095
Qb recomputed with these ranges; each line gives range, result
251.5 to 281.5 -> 6.797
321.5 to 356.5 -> 7.181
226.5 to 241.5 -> 7.067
